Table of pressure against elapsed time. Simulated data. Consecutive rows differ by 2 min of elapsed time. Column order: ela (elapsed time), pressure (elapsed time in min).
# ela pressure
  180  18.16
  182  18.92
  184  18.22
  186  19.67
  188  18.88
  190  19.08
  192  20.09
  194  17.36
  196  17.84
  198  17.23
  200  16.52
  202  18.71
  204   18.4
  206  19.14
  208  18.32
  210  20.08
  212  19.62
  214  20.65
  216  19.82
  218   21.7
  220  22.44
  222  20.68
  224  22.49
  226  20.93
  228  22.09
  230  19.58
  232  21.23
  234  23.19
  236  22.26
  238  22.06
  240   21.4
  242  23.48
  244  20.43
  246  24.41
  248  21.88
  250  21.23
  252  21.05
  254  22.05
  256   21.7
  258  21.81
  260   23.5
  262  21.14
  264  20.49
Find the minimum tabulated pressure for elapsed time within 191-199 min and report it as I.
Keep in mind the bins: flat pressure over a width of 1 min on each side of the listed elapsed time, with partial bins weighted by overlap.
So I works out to 17.23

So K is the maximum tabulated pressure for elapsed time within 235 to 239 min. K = 22.26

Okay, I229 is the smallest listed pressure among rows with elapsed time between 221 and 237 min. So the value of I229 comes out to 19.58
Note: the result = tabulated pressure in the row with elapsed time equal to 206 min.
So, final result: 19.14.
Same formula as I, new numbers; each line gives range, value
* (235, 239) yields 22.06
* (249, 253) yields 21.05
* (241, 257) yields 20.43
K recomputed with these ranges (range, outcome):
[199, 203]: 18.71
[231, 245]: 23.48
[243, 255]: 24.41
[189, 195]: 20.09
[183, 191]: 19.67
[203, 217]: 20.65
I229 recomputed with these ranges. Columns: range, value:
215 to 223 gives 19.82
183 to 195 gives 17.36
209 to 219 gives 19.62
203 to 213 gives 18.32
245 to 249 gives 21.88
